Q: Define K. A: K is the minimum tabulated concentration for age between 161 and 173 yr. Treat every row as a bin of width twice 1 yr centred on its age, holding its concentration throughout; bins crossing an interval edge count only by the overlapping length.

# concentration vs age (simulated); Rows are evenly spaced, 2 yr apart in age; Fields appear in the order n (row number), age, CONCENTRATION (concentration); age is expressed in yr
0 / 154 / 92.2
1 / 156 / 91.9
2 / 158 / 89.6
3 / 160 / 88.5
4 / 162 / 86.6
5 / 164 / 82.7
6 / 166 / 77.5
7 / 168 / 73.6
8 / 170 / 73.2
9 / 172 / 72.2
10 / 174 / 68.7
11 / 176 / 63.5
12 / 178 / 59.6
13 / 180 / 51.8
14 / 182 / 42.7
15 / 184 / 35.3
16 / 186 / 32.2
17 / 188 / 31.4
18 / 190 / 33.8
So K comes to 72.2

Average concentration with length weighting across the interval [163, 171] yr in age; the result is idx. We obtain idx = 76.8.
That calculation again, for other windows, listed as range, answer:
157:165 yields 86.8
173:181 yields 60.9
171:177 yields 68.1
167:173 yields 73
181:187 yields 36.7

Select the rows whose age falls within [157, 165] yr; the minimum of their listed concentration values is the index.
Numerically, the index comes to 82.7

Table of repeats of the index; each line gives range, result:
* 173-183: 42.7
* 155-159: 89.6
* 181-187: 32.2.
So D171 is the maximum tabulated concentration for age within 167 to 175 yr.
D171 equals 73.6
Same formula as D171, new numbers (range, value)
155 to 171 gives 91.9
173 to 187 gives 68.7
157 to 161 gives 89.6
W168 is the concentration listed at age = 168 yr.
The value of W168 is 73.6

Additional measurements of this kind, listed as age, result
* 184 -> 35.3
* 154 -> 92.2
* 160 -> 88.5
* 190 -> 33.8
